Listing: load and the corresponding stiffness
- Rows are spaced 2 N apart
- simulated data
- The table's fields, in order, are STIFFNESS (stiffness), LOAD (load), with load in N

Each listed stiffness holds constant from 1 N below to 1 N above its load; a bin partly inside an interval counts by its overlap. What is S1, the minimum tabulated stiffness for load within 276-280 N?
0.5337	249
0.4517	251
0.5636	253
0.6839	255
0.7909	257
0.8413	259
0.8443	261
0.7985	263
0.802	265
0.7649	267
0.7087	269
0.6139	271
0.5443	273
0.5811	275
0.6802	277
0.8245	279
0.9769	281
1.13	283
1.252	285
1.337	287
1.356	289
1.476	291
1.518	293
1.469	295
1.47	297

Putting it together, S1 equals 0.6802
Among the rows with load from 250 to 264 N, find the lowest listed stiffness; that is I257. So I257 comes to 0.4517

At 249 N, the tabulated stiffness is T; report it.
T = 0.5337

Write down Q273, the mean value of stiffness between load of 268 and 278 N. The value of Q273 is 0.626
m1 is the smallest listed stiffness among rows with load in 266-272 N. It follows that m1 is 0.6139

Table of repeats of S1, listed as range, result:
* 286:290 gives 1.337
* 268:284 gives 0.5443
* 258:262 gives 0.8413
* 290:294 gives 1.476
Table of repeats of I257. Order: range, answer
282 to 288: 1.13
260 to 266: 0.7985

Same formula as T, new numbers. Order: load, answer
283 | 1.13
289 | 1.356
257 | 0.7909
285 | 1.252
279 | 0.8245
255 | 0.6839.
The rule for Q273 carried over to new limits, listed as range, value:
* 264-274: 0.687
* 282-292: 1.31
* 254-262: 0.79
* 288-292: 1.42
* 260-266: 0.815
